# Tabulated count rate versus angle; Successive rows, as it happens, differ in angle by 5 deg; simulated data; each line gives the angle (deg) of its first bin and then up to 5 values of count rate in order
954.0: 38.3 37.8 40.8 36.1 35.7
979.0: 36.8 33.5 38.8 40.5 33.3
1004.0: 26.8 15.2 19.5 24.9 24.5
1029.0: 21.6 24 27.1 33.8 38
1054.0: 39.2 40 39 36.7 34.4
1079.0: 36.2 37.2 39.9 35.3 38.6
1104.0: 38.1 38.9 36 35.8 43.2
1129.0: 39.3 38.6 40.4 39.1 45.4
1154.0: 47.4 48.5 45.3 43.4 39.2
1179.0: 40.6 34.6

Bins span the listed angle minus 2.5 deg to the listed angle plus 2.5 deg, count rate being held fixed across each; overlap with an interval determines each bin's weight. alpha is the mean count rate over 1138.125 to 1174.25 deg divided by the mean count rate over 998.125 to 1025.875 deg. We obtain 1.9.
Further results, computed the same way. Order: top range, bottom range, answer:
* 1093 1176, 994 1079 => 1.34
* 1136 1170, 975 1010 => 1.34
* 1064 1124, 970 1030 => 1.26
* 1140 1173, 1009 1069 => 1.49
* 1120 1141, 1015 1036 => 1.71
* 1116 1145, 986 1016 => 1.35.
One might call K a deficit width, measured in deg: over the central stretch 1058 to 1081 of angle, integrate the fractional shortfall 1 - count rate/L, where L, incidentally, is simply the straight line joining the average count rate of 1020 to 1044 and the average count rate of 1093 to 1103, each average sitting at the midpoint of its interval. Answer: -3.6 deg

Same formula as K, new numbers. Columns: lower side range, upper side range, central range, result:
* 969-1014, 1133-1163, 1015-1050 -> 8.22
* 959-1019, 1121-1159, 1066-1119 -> 2.78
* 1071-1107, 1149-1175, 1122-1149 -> 1.07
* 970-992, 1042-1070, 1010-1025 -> 6.09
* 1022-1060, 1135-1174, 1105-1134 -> 0.79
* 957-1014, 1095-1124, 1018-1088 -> 5.86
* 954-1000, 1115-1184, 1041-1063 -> 0.87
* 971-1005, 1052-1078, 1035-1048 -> 2.27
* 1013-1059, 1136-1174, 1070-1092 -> -1.44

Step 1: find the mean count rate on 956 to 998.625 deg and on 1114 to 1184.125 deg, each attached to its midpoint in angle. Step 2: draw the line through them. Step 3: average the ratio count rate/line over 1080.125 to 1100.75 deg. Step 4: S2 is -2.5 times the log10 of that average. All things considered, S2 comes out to 0.07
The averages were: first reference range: 37.3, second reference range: 41.5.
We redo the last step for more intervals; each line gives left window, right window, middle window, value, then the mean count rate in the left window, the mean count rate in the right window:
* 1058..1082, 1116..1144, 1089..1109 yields 0.01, 37.1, 39.4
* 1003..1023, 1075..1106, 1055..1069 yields -0.23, 21.4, 37.4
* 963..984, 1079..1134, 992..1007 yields 0.13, 36.6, 38.2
